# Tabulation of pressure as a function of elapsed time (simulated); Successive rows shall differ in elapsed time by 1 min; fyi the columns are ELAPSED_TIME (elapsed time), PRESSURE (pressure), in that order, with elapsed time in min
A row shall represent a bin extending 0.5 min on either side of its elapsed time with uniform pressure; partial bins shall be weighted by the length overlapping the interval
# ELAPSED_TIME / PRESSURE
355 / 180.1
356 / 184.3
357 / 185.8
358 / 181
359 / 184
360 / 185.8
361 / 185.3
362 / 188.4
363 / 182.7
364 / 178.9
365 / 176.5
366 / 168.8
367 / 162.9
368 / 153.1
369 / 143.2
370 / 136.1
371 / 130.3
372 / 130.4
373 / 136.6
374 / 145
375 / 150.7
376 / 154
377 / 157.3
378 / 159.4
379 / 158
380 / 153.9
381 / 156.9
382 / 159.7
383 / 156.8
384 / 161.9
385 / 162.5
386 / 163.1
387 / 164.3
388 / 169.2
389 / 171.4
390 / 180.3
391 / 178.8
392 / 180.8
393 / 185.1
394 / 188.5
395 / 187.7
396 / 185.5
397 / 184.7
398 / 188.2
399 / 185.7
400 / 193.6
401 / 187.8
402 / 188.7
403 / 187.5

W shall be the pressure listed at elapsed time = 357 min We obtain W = 185.8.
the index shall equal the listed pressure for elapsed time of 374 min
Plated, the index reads 145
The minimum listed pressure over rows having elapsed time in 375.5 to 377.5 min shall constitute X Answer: 154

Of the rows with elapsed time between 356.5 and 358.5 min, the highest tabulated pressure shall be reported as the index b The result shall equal 185.8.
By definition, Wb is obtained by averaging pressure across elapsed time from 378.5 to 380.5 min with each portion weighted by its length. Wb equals 156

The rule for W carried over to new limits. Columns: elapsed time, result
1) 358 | 181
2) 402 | 188.7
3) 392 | 180.8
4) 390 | 180.3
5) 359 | 184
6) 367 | 162.9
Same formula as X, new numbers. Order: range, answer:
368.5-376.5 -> 130.3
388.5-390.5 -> 171.4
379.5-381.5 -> 153.9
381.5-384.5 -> 156.8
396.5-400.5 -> 184.7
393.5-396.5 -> 185.5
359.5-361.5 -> 185.3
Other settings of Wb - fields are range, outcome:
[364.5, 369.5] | 161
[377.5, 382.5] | 158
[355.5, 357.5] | 185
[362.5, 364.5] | 181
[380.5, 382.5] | 158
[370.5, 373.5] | 132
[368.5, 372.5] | 135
